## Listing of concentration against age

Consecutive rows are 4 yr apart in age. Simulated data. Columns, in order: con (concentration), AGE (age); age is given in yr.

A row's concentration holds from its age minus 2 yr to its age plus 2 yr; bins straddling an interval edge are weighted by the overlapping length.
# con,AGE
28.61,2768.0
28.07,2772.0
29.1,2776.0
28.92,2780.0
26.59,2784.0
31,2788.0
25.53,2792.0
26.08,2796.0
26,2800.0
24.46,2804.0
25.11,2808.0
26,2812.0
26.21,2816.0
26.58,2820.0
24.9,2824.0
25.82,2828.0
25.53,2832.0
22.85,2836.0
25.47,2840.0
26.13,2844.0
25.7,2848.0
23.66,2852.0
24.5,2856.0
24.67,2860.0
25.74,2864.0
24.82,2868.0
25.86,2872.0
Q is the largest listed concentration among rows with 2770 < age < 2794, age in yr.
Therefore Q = 31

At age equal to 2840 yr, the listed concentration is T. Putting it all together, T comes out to 25.47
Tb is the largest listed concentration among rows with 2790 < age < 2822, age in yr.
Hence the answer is 26.58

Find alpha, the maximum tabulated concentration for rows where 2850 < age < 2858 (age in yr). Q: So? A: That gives 24.5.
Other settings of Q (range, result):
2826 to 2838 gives 25.82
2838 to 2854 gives 26.13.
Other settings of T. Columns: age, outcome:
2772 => 28.07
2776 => 29.1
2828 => 25.82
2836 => 22.85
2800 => 26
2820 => 26.58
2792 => 25.53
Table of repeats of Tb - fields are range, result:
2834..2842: 25.47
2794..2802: 26.08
